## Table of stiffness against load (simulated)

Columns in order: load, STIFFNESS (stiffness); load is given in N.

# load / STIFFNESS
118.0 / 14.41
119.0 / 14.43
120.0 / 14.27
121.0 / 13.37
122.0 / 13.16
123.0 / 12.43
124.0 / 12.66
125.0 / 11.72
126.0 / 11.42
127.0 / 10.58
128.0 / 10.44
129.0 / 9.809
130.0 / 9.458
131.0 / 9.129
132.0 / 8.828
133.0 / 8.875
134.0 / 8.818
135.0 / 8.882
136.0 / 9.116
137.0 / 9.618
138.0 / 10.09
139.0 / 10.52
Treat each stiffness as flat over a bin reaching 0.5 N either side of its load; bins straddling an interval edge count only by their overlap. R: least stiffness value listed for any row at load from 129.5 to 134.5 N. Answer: 8.818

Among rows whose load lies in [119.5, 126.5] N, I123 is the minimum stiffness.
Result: 11.42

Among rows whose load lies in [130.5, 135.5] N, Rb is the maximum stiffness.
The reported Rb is 9.129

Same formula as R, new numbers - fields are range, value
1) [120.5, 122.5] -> 13.16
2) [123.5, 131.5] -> 9.129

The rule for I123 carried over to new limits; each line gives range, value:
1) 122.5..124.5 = 12.43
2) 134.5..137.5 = 8.882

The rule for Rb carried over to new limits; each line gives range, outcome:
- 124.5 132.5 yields 11.72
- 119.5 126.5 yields 14.27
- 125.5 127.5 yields 11.42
